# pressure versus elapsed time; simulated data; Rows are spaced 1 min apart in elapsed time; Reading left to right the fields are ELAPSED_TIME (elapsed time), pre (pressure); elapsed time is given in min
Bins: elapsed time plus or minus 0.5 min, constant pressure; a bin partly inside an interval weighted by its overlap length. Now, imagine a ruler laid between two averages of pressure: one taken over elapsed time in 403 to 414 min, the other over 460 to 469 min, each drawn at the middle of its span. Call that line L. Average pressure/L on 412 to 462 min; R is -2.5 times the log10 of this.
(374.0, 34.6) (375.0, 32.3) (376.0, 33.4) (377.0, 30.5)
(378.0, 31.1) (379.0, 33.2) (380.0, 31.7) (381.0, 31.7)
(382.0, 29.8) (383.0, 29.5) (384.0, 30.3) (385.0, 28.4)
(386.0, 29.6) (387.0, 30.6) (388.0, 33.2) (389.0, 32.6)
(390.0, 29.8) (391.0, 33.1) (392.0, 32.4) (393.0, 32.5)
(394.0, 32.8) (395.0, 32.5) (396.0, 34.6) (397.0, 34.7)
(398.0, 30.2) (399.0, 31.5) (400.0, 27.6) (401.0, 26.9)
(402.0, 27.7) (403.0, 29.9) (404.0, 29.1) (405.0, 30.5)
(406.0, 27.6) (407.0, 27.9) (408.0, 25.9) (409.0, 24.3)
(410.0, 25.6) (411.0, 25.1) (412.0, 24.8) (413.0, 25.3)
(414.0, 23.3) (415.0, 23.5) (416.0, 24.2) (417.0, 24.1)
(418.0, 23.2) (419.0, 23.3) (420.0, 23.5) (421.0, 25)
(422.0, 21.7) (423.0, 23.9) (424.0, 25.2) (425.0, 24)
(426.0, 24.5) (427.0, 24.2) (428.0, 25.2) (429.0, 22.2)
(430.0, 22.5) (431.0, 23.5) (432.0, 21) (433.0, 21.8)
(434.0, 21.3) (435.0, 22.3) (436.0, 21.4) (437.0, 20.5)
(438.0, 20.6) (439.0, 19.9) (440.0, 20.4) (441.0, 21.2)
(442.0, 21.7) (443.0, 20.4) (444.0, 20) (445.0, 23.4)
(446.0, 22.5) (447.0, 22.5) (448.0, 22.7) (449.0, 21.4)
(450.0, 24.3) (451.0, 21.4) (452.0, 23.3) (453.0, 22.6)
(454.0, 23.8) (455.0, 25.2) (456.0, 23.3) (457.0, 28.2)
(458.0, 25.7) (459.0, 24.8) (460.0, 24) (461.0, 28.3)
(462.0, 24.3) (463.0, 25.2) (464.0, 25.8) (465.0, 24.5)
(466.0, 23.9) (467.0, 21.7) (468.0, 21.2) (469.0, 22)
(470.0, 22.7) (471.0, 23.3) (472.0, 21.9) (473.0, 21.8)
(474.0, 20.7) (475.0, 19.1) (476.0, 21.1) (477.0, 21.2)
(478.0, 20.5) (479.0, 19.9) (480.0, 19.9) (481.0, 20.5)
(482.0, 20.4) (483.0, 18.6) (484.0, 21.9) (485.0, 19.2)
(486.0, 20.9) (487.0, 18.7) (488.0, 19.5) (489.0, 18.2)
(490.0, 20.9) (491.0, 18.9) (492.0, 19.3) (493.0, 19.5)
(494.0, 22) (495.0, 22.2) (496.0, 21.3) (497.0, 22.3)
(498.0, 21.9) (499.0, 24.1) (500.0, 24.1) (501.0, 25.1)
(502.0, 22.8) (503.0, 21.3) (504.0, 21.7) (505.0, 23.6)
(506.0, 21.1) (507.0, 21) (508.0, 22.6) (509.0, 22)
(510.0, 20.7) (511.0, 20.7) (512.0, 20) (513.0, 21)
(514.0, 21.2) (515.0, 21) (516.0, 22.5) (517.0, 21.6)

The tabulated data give 0.10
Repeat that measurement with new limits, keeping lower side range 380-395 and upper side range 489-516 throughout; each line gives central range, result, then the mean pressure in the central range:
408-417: 0.185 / 24.6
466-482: 0.132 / 21.2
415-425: 0.196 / 23.8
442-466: 0.081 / 23.8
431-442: 0.268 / 21.2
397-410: 0.056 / 28.4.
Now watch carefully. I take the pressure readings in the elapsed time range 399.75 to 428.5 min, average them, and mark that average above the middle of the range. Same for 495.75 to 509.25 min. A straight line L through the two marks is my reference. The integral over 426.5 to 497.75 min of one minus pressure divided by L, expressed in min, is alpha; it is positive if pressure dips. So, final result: 5.5 min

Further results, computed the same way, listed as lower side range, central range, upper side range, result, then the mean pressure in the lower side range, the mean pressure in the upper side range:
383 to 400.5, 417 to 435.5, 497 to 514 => 3.5 min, 31.5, 22.1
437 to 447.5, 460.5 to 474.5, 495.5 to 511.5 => -1.1 min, 21.2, 22.3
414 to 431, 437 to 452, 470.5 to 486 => 0.6 min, 23.7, 20.7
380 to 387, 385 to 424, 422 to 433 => -1.4 min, 30.1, 23.4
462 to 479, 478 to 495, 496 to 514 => 1.7 min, 22.3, 22.1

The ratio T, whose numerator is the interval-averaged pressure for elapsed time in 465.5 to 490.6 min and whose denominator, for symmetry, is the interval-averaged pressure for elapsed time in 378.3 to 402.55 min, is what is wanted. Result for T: 0.67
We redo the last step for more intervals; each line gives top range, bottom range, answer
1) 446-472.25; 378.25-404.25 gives 0.77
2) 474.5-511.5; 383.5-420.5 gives 0.74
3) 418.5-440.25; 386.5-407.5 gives 0.73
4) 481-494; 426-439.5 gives 0.89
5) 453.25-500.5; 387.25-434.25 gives 0.82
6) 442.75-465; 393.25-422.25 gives 0.88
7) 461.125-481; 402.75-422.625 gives 0.88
